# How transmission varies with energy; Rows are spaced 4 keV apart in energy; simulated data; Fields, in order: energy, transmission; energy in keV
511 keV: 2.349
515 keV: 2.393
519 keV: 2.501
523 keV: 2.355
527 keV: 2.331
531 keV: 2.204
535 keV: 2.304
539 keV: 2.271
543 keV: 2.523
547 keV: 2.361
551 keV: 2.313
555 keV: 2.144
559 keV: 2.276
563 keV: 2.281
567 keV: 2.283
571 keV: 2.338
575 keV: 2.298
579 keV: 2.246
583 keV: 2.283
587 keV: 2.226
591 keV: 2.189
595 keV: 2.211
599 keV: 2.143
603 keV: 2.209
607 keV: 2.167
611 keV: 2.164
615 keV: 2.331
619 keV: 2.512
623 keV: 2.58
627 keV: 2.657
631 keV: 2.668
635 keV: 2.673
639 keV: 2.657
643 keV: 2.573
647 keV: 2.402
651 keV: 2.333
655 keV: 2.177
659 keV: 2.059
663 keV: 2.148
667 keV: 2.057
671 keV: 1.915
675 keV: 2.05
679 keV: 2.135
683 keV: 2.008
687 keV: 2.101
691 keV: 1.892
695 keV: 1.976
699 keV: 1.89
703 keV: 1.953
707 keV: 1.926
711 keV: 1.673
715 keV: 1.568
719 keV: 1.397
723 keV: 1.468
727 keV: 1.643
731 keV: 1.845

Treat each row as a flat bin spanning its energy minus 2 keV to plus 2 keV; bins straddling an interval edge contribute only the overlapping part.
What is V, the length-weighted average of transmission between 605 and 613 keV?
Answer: 2.17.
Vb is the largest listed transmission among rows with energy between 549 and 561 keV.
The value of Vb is 2.313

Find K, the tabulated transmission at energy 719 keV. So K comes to 1.397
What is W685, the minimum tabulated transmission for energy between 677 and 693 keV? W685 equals 1.892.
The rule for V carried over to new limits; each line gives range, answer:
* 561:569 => 2.28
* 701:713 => 1.85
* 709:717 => 1.62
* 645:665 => 2.22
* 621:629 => 2.62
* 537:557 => 2.32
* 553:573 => 2.26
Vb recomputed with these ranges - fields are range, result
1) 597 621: 2.512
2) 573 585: 2.298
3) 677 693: 2.135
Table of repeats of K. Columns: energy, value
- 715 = 1.568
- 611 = 2.164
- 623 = 2.58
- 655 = 2.177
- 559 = 2.276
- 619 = 2.512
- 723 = 1.468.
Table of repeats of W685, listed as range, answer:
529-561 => 2.144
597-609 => 2.143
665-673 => 1.915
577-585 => 2.246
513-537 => 2.204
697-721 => 1.397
